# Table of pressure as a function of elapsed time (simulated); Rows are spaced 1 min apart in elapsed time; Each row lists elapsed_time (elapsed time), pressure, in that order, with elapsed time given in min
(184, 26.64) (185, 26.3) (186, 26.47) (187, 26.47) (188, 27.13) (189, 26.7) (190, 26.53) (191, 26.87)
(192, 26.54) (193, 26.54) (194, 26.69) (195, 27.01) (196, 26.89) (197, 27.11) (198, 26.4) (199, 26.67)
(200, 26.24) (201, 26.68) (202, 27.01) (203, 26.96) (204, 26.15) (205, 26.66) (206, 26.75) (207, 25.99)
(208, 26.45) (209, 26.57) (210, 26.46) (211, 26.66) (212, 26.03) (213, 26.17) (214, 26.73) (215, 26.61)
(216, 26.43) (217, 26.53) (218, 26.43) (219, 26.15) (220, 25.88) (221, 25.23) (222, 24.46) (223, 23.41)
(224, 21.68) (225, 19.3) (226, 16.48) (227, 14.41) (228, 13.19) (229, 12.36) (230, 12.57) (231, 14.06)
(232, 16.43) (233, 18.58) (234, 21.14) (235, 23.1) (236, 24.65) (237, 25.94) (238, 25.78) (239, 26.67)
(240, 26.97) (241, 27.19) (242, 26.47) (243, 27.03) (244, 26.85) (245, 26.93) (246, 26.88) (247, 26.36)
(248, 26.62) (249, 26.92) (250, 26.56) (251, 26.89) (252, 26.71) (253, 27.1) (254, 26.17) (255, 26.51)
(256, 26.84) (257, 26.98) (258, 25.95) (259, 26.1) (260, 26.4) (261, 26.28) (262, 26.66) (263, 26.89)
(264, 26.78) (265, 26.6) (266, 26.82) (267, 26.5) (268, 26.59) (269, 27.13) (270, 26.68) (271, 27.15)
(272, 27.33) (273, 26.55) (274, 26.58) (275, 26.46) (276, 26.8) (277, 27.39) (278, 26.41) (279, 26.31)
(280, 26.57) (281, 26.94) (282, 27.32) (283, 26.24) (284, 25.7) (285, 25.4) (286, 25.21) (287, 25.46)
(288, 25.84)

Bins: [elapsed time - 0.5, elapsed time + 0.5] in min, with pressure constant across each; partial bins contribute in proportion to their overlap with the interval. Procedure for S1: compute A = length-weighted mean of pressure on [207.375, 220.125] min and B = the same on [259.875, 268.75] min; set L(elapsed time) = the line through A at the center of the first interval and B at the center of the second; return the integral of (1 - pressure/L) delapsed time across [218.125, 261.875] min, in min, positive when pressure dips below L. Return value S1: 4.62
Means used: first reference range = 26.4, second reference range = 26.6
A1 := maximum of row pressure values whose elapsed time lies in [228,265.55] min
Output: 27.19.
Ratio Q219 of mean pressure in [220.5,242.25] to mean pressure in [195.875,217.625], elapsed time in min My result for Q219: 0.8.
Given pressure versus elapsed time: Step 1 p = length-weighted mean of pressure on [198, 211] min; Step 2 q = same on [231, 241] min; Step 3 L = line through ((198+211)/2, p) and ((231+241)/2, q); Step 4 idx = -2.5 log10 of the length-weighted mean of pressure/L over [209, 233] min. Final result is 0.13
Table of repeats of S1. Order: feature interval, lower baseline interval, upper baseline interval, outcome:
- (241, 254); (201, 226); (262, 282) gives -0.3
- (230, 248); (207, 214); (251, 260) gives 1.7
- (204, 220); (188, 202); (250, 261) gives 0.2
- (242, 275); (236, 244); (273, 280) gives -0.2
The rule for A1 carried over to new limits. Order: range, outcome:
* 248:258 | 27.1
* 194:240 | 27.11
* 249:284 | 27.39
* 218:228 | 26.43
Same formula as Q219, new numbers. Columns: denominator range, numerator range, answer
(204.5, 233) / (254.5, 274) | 1.18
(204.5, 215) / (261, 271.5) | 1.01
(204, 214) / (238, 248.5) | 1.01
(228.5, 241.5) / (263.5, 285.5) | 1.26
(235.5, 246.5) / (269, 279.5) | 1.01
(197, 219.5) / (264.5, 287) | 1.00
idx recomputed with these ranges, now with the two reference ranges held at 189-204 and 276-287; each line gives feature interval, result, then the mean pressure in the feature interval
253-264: 0.00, 26.5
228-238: 0.37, 18.8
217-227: 0.16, 22.9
